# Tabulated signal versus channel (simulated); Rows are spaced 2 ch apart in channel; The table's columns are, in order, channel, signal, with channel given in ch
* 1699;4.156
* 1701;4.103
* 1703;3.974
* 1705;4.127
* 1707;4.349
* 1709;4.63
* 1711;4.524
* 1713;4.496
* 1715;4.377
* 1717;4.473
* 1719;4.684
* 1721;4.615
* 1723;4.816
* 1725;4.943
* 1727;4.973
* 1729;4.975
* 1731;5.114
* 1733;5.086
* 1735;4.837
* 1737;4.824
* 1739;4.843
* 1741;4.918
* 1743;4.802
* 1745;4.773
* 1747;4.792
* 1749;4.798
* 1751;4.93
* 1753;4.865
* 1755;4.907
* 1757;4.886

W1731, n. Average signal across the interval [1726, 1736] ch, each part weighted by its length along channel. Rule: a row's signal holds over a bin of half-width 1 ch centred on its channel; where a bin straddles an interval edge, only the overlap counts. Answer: 5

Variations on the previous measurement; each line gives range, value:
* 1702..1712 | 4.32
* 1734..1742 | 4.86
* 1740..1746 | 4.83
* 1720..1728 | 4.84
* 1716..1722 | 4.59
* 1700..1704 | 4.04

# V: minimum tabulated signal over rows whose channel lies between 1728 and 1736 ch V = 4.837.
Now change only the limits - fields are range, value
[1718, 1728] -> 4.615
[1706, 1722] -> 4.349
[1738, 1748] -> 4.773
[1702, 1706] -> 3.974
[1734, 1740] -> 4.824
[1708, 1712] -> 4.524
